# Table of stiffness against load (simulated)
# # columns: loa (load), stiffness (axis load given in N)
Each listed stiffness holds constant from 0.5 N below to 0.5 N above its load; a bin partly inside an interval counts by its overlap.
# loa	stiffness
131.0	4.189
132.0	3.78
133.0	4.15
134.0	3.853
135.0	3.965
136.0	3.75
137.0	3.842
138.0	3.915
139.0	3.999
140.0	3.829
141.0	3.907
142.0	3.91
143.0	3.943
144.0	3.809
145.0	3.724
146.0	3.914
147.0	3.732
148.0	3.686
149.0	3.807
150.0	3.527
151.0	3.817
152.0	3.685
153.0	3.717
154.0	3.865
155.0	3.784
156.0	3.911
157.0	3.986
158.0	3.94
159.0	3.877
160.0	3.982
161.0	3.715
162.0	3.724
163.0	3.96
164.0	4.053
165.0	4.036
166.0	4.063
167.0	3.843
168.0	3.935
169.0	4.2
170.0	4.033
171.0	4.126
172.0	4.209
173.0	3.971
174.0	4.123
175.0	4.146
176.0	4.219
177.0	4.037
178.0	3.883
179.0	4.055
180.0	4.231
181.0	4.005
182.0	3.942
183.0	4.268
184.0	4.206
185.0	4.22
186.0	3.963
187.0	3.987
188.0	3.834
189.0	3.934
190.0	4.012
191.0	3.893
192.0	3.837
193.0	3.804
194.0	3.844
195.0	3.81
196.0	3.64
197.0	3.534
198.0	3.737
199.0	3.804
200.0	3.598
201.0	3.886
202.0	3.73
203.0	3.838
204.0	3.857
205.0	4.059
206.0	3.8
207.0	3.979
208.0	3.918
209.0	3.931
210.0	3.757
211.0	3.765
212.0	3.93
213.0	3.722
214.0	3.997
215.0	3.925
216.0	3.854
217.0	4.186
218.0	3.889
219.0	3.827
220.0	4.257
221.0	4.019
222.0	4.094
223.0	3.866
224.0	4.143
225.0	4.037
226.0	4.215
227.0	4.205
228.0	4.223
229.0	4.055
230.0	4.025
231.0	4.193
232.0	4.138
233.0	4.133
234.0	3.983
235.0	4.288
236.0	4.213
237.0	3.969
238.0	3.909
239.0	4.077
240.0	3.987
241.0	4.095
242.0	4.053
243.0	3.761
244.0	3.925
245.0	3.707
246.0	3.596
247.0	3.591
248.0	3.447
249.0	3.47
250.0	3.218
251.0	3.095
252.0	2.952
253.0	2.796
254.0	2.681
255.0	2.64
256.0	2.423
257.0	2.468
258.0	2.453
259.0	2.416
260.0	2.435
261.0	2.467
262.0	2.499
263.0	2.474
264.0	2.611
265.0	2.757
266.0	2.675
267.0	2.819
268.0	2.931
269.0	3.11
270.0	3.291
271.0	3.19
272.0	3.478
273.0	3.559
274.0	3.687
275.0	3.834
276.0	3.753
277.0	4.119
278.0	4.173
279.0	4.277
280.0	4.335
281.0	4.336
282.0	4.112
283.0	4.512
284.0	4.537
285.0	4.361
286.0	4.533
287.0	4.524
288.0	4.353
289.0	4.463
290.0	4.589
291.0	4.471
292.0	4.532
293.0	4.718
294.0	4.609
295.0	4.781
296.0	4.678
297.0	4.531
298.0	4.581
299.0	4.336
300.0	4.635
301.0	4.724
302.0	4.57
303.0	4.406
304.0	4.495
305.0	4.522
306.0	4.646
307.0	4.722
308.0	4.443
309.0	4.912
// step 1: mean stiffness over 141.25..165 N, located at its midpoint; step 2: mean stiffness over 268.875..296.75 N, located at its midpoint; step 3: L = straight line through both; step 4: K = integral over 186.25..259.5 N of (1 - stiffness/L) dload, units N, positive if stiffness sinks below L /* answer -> 4.91 N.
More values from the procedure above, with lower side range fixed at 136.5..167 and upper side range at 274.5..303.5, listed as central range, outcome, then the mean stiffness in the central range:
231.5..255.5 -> 3.3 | 3.66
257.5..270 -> 4.8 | 2.66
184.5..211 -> 1.3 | 3.85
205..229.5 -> 0.9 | 3.98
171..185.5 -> -0.5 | 4.11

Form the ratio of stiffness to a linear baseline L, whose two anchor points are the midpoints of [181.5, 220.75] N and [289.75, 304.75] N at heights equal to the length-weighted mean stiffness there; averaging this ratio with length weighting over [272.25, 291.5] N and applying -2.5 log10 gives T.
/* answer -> 0.060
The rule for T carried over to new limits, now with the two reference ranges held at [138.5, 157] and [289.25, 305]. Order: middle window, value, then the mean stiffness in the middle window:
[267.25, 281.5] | 0.20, 3.7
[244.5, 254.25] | 0.30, 3.27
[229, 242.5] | 0.05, 4.08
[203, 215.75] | 0.07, 3.88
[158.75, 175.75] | -0.03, 4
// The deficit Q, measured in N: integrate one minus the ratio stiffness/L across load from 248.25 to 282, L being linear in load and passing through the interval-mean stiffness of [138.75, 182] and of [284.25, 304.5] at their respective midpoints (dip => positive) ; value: 9.67 N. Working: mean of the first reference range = 3.93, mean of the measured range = 3.15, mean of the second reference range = 4.54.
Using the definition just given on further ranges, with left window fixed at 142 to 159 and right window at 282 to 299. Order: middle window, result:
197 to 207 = 0.66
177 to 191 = -0.20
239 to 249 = 1.15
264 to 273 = 2.81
